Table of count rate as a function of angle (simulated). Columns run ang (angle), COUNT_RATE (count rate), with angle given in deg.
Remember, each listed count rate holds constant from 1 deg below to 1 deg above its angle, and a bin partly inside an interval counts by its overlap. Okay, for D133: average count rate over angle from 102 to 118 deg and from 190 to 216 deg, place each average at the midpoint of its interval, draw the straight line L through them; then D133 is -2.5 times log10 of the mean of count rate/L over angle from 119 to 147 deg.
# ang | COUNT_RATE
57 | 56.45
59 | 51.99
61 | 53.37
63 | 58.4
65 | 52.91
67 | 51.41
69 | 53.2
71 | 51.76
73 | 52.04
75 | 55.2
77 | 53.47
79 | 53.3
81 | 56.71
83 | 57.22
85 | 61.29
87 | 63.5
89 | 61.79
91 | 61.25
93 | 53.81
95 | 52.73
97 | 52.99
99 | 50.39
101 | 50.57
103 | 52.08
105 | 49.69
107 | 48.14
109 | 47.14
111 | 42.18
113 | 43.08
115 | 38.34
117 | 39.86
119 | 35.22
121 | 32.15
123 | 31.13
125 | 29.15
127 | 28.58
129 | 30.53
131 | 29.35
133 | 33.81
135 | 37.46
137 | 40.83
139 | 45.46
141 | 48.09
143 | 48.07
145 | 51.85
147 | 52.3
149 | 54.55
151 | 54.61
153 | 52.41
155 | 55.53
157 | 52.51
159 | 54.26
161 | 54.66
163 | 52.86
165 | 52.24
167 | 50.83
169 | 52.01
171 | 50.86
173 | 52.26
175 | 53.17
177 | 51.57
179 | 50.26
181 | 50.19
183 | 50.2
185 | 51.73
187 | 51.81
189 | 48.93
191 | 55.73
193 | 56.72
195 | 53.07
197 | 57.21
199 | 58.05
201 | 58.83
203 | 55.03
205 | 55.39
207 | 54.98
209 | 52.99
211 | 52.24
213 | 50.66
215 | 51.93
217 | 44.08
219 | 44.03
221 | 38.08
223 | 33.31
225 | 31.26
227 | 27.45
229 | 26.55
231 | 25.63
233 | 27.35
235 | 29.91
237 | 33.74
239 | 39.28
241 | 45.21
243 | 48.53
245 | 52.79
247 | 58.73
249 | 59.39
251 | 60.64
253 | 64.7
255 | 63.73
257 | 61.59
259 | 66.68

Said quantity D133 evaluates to 0.25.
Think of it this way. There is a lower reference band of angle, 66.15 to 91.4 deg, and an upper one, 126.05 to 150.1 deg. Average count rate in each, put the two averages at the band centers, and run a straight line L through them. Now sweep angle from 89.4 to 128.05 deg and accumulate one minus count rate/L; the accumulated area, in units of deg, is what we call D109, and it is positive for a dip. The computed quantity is 3.91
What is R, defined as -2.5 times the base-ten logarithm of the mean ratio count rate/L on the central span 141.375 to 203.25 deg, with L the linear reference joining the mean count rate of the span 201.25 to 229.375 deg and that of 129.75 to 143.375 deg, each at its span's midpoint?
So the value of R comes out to -0.25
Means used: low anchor 39.9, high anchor 44.9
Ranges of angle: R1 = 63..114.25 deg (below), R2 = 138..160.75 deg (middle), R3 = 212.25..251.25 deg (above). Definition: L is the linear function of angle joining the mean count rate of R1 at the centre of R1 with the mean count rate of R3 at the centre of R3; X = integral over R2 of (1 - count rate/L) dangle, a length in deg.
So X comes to -1.9 deg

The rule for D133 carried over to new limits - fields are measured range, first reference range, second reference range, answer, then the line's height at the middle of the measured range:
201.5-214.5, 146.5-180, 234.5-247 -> -0.14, 47.4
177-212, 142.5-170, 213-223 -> -0.14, 47.4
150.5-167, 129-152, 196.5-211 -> -0.12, 47.7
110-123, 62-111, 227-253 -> 0.34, 51.7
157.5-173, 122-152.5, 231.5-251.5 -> -0.24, 42.2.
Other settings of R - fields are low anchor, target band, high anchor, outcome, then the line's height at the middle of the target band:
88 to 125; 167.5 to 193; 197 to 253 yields -0.13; 45.9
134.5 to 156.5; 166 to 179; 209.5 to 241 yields -0.14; 45.5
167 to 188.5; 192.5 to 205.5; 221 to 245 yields -0.25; 44.8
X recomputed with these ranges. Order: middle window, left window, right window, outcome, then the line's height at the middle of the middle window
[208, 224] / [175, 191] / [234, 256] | 1.6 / 50.9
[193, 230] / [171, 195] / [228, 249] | -0.9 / 45.7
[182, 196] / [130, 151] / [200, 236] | -3.1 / 43.1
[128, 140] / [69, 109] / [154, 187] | 3.8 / 53.2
